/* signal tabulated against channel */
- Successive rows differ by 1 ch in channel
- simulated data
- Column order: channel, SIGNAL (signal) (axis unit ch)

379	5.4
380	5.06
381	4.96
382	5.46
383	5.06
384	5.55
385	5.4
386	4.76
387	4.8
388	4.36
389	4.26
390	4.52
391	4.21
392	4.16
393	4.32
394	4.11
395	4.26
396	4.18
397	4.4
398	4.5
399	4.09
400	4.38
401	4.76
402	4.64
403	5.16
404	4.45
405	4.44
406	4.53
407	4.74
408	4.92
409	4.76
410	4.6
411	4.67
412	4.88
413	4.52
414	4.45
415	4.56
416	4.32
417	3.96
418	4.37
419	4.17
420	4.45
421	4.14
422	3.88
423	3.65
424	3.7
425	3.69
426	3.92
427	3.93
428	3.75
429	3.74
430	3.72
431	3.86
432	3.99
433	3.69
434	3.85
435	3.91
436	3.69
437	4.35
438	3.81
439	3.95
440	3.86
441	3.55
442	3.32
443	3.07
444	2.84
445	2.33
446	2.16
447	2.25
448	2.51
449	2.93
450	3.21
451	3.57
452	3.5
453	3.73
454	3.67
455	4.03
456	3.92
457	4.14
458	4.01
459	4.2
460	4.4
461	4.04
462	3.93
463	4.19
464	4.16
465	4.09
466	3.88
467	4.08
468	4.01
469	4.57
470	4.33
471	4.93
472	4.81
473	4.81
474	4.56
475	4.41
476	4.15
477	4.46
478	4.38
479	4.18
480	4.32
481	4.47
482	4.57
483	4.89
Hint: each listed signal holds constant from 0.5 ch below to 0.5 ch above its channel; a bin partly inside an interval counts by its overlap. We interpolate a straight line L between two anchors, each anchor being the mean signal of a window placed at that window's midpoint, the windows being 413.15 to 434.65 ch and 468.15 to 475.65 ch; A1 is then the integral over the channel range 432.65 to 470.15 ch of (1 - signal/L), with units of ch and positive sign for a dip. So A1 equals 5.8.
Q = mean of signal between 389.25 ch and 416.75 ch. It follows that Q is 4.49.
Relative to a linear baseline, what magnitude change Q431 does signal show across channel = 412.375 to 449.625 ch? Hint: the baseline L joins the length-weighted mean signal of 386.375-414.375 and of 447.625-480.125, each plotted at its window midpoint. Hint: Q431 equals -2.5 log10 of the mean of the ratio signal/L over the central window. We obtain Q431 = 0.16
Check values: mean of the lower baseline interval 4.5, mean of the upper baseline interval 4.07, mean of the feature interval 3.7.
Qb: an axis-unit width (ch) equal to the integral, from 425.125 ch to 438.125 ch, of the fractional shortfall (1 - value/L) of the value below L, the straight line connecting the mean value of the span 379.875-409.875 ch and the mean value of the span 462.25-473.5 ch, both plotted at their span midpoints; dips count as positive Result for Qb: 1.8 ch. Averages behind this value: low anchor 4.63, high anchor 4.34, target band 3.86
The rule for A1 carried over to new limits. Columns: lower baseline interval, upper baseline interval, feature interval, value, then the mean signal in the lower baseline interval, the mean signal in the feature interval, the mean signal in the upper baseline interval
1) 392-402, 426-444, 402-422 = -2.0 ch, 4.34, 4.52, 3.75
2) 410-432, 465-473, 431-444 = 1.5 ch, 4.12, 3.72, 4.38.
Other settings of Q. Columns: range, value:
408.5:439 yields 4.1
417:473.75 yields 3.81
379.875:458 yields 4.1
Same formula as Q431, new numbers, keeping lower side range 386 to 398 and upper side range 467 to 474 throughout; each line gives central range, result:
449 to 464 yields 0.16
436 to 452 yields 0.36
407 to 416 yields -0.06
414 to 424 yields 0.07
